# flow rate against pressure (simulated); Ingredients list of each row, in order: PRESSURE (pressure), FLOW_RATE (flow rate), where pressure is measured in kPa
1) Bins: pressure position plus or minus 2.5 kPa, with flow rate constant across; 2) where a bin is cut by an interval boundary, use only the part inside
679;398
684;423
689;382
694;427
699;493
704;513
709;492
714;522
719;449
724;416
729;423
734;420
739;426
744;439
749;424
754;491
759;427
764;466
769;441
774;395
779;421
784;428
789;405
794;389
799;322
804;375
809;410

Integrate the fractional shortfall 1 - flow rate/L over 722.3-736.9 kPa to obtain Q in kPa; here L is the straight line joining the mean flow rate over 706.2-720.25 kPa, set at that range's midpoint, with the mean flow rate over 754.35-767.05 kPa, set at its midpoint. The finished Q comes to 1.79 kPa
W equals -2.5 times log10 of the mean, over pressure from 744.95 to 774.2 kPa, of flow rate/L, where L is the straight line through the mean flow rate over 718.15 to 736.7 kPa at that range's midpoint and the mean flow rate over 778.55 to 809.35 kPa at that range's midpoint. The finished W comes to -0.092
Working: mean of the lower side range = 425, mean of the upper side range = 390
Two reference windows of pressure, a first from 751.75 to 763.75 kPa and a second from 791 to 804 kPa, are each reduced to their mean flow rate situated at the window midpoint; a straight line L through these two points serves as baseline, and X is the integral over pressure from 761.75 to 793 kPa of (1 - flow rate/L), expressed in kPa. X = -1.0 kPa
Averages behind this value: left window 460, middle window 424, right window 361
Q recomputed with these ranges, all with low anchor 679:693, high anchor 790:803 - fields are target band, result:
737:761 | -3.8 kPa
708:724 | -3.4 kPa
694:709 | -3.4 kPa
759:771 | -2.3 kPa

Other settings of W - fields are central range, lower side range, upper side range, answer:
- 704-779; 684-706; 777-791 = -0.03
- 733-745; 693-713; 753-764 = 0.10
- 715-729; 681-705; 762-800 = -0.02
